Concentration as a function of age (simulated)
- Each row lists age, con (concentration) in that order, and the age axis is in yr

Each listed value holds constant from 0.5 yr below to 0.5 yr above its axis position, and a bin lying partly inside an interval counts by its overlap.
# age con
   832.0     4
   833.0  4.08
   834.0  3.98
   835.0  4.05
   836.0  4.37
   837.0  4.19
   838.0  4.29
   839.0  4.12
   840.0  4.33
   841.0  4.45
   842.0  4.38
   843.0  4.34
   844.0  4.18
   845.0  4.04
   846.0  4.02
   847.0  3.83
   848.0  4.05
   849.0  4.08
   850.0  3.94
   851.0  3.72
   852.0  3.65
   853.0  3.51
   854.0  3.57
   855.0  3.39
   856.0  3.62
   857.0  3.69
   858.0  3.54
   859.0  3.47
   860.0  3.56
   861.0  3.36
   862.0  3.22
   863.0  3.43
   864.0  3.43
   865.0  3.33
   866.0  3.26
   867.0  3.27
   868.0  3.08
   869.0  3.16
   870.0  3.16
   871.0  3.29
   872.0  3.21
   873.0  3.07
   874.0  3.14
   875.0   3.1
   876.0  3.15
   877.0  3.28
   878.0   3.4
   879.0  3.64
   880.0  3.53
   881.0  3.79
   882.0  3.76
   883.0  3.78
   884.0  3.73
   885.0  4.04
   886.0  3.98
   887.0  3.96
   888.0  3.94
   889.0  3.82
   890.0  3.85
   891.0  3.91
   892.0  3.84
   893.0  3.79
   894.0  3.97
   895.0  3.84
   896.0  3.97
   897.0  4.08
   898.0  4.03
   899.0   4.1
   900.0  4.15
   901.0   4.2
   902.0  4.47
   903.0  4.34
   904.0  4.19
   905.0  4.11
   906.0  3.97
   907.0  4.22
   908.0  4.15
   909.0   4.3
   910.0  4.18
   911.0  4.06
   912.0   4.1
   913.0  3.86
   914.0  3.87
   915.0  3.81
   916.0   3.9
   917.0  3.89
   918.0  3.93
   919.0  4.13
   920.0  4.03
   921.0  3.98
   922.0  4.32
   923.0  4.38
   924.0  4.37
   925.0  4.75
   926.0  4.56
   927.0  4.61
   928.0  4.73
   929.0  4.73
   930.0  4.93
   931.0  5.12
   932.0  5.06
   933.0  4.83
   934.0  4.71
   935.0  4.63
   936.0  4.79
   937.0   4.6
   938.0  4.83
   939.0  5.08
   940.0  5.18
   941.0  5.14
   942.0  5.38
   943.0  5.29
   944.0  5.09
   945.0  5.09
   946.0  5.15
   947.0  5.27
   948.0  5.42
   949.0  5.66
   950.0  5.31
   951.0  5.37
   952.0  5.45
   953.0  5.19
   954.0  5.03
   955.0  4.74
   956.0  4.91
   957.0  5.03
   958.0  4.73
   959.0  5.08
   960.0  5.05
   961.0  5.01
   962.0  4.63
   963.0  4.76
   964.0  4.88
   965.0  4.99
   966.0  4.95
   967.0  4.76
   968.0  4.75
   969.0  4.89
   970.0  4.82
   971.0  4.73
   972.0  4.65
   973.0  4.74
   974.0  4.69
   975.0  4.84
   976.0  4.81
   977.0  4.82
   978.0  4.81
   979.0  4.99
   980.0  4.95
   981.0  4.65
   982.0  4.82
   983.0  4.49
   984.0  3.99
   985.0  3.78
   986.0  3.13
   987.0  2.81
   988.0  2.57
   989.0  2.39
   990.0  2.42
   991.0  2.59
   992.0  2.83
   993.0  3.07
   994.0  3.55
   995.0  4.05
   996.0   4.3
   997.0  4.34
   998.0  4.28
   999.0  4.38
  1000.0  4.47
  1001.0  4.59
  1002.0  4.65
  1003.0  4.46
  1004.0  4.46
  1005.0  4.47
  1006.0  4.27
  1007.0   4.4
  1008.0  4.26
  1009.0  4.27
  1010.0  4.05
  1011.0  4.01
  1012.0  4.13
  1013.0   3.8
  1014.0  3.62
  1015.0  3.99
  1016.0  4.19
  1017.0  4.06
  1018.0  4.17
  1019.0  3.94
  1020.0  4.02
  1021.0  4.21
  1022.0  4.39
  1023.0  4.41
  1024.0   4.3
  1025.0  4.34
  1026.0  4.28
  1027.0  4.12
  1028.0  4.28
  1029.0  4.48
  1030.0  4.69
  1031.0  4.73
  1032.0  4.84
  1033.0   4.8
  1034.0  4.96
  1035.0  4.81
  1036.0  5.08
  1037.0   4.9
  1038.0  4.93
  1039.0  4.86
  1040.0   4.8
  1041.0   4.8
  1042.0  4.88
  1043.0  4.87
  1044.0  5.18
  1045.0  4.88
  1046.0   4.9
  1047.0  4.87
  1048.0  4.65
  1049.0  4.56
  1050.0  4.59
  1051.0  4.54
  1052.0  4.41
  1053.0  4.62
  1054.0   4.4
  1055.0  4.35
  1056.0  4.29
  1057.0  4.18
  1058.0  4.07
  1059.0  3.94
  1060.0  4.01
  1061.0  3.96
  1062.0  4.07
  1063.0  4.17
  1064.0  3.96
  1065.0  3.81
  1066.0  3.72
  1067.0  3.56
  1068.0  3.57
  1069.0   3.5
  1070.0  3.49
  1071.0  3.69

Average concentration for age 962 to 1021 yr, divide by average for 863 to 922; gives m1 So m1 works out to 1.1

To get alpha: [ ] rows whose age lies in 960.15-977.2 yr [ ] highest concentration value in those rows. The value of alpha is 5.01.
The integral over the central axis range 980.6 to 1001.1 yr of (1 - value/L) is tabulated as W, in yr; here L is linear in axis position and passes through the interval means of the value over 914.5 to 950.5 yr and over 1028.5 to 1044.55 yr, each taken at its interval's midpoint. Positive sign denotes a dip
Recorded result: 4.8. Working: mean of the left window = 4.74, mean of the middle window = 3.67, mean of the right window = 4.85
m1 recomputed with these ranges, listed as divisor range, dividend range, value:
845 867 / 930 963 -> 1.40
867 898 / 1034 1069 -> 1.23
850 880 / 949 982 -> 1.45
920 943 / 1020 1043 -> 0.97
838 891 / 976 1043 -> 1.16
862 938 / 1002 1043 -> 1.11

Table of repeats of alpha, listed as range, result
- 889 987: 5.66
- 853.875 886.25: 4.04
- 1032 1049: 5.18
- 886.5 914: 4.47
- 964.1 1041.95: 5.08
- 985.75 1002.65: 4.65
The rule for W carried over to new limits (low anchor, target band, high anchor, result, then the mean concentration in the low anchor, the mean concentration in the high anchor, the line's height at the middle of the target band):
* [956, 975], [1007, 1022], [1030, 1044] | 2.4 yr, 4.84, 4.87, 4.86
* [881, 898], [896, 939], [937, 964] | 1.0 yr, 3.89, 5.1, 4.45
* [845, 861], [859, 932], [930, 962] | 7.6 yr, 3.71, 5.06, 4.33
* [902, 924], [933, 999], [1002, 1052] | -4.9 yr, 4.1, 4.48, 4.28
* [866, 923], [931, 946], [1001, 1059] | -3.6 yr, 3.82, 4.46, 4.03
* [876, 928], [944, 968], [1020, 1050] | -4.4 yr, 4.02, 4.67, 4.28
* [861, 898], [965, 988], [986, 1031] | -3.7 yr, 3.56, 3.98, 3.88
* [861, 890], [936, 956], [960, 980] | -3.0 yr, 3.47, 4.83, 4.48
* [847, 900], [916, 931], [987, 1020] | -2.7 yr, 3.61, 3.89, 3.72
